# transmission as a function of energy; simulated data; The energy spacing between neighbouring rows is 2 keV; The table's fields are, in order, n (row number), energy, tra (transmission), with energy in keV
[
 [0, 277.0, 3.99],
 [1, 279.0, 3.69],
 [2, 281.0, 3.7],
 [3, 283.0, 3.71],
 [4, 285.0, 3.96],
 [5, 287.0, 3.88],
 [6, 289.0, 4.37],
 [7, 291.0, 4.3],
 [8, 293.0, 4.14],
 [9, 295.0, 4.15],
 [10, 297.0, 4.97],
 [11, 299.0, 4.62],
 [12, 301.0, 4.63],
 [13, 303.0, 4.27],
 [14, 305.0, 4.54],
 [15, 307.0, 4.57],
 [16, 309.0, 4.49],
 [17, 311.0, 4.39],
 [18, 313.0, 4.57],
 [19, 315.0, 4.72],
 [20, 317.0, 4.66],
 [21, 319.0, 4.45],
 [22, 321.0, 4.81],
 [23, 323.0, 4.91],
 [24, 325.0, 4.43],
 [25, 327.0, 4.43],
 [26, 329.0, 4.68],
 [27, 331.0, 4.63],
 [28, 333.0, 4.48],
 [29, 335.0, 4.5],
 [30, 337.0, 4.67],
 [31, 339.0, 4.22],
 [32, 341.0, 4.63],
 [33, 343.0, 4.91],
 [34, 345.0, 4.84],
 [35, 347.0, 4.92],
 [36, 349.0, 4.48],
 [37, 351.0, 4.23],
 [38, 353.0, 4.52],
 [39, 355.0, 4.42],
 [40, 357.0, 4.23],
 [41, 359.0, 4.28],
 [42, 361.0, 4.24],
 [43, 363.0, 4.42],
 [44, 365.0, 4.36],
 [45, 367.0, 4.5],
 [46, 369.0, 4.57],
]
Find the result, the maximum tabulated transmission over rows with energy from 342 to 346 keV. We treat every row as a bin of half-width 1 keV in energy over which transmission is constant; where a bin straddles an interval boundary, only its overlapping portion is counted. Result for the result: 4.91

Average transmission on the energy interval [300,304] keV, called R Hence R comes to 4.45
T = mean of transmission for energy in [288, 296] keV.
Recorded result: 4.24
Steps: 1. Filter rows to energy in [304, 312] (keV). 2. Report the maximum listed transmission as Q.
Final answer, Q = 4.57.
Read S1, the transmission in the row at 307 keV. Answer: 4.57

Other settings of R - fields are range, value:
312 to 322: 4.64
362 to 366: 4.39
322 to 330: 4.61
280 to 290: 3.92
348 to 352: 4.36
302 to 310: 4.47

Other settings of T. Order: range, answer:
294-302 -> 4.59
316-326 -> 4.65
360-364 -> 4.33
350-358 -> 4.35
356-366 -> 4.31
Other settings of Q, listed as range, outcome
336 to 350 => 4.92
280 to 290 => 4.37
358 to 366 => 4.42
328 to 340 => 4.68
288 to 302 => 4.97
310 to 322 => 4.81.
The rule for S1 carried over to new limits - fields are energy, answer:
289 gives 4.37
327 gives 4.43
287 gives 3.88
